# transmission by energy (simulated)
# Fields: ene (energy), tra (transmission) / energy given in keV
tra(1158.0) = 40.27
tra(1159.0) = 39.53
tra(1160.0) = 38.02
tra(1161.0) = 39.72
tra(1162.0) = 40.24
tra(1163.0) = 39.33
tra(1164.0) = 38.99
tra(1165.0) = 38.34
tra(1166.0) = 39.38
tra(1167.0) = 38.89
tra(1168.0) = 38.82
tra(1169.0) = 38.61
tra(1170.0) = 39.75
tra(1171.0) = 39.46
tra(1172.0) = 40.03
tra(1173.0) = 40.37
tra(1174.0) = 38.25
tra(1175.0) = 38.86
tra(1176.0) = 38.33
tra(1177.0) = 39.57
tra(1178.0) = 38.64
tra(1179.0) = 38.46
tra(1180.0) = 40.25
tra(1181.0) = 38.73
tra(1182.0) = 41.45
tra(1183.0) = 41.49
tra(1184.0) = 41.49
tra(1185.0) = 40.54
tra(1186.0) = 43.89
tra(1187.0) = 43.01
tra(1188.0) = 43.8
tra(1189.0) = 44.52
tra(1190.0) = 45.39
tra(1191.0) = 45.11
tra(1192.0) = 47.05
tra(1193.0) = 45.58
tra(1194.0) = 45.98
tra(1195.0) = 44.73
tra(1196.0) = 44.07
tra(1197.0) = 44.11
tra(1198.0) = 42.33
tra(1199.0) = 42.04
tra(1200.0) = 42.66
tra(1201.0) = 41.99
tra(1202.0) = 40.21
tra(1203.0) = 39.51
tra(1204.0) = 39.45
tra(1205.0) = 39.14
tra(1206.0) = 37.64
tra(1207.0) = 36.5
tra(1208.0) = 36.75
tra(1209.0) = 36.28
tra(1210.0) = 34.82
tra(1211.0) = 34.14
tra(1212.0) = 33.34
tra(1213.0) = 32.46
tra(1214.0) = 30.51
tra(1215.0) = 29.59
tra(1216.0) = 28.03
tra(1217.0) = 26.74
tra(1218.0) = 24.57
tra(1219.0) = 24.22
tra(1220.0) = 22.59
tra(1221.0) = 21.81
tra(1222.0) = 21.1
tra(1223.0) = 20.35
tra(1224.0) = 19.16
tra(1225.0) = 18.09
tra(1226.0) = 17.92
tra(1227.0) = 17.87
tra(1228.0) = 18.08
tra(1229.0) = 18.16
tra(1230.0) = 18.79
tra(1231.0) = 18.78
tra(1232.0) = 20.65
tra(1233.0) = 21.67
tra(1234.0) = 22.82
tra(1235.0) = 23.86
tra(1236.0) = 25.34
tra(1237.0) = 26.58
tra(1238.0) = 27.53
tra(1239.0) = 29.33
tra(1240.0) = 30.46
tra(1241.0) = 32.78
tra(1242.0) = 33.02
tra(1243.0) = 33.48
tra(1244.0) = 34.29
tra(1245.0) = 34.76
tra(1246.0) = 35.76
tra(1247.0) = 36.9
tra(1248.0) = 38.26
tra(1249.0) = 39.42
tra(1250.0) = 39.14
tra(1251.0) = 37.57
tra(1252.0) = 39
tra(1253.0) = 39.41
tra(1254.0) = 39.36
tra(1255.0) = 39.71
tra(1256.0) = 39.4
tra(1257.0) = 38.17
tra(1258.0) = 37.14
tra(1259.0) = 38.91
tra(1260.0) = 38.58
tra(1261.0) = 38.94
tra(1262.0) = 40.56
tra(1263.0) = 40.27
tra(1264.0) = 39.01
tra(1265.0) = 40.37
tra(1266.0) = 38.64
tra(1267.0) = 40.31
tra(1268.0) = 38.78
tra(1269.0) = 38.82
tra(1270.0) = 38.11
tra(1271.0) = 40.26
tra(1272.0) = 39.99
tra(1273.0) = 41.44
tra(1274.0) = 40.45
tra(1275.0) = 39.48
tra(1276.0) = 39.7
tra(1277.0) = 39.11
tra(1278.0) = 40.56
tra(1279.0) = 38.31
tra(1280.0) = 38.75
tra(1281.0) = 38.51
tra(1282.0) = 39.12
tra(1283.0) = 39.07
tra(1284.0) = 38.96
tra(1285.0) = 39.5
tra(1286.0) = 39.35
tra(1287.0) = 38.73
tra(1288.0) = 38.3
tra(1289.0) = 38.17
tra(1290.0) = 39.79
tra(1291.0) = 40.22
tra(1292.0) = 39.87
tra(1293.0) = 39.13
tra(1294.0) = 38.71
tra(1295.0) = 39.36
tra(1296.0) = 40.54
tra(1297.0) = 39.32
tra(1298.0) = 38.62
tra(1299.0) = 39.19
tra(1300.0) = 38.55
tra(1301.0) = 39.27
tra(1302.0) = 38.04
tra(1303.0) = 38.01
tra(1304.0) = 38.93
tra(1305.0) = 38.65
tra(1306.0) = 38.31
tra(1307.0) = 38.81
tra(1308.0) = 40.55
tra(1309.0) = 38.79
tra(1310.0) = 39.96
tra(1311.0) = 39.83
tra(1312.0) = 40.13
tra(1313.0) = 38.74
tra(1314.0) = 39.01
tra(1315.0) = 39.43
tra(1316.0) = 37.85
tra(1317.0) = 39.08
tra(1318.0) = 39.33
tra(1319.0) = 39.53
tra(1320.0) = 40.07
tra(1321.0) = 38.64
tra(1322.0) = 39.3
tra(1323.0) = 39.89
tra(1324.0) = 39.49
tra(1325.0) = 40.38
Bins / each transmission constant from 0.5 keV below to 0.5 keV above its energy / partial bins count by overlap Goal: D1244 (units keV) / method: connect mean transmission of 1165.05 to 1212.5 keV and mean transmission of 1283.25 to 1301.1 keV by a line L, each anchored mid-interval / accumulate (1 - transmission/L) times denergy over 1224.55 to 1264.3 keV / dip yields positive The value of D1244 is 8.3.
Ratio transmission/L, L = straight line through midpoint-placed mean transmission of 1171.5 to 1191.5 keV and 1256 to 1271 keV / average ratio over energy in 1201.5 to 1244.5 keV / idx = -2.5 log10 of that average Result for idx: 0.40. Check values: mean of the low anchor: 41.1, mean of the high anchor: 39.1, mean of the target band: 27.9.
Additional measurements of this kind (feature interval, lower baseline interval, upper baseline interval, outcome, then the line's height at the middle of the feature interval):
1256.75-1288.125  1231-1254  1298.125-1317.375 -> -0.12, 35.1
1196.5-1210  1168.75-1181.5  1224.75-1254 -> -0.15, 34.7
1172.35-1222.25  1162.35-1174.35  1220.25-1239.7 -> -0.22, 30.9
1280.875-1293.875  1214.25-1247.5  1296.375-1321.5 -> -0.11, 35.3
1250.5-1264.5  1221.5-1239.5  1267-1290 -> -0.23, 31.5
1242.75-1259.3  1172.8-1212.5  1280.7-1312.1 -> 0.06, 39.8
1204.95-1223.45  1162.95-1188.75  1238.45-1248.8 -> 0.23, 36.6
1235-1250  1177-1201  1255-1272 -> 0.23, 40.2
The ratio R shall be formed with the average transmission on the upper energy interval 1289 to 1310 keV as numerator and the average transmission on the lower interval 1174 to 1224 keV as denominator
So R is 1.05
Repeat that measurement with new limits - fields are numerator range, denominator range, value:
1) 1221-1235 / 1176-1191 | 0.48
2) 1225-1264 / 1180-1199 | 0.73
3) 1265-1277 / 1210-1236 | 1.67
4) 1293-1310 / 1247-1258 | 1.01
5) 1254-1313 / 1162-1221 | 1.02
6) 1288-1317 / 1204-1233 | 1.48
